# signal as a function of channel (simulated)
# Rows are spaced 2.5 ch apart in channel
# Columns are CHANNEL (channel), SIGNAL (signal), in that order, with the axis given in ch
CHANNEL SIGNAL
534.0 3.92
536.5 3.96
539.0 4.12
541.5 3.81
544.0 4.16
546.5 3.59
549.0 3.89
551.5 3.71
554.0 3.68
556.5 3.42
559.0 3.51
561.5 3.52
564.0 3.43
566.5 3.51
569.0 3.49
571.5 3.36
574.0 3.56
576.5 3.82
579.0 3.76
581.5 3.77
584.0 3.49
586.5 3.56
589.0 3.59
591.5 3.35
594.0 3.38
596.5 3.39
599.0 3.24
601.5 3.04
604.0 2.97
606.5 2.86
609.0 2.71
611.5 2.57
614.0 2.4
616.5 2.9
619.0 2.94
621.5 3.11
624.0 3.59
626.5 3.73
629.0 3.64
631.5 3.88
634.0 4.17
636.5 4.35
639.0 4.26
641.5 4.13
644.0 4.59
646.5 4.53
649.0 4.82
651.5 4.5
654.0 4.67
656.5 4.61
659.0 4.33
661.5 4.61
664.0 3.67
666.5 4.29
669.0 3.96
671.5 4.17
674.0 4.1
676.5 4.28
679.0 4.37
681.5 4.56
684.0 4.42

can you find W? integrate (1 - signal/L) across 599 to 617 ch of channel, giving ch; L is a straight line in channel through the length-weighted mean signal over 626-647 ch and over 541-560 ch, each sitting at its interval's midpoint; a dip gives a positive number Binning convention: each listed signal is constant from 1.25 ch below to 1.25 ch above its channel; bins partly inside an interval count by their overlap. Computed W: 5.4 ch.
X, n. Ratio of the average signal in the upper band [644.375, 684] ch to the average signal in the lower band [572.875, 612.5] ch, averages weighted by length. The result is 1.3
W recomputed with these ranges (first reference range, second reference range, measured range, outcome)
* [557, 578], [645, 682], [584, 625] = 7.8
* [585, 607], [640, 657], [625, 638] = 0.6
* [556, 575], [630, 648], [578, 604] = 2.2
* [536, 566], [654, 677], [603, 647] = 6.1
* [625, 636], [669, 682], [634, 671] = -2.8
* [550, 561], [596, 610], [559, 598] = -2.6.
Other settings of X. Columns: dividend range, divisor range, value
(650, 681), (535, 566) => 1.15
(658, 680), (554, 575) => 1.20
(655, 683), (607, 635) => 1.33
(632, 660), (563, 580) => 1.25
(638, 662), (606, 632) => 1.45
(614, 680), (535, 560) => 1.07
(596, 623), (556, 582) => 0.82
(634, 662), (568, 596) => 1.26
